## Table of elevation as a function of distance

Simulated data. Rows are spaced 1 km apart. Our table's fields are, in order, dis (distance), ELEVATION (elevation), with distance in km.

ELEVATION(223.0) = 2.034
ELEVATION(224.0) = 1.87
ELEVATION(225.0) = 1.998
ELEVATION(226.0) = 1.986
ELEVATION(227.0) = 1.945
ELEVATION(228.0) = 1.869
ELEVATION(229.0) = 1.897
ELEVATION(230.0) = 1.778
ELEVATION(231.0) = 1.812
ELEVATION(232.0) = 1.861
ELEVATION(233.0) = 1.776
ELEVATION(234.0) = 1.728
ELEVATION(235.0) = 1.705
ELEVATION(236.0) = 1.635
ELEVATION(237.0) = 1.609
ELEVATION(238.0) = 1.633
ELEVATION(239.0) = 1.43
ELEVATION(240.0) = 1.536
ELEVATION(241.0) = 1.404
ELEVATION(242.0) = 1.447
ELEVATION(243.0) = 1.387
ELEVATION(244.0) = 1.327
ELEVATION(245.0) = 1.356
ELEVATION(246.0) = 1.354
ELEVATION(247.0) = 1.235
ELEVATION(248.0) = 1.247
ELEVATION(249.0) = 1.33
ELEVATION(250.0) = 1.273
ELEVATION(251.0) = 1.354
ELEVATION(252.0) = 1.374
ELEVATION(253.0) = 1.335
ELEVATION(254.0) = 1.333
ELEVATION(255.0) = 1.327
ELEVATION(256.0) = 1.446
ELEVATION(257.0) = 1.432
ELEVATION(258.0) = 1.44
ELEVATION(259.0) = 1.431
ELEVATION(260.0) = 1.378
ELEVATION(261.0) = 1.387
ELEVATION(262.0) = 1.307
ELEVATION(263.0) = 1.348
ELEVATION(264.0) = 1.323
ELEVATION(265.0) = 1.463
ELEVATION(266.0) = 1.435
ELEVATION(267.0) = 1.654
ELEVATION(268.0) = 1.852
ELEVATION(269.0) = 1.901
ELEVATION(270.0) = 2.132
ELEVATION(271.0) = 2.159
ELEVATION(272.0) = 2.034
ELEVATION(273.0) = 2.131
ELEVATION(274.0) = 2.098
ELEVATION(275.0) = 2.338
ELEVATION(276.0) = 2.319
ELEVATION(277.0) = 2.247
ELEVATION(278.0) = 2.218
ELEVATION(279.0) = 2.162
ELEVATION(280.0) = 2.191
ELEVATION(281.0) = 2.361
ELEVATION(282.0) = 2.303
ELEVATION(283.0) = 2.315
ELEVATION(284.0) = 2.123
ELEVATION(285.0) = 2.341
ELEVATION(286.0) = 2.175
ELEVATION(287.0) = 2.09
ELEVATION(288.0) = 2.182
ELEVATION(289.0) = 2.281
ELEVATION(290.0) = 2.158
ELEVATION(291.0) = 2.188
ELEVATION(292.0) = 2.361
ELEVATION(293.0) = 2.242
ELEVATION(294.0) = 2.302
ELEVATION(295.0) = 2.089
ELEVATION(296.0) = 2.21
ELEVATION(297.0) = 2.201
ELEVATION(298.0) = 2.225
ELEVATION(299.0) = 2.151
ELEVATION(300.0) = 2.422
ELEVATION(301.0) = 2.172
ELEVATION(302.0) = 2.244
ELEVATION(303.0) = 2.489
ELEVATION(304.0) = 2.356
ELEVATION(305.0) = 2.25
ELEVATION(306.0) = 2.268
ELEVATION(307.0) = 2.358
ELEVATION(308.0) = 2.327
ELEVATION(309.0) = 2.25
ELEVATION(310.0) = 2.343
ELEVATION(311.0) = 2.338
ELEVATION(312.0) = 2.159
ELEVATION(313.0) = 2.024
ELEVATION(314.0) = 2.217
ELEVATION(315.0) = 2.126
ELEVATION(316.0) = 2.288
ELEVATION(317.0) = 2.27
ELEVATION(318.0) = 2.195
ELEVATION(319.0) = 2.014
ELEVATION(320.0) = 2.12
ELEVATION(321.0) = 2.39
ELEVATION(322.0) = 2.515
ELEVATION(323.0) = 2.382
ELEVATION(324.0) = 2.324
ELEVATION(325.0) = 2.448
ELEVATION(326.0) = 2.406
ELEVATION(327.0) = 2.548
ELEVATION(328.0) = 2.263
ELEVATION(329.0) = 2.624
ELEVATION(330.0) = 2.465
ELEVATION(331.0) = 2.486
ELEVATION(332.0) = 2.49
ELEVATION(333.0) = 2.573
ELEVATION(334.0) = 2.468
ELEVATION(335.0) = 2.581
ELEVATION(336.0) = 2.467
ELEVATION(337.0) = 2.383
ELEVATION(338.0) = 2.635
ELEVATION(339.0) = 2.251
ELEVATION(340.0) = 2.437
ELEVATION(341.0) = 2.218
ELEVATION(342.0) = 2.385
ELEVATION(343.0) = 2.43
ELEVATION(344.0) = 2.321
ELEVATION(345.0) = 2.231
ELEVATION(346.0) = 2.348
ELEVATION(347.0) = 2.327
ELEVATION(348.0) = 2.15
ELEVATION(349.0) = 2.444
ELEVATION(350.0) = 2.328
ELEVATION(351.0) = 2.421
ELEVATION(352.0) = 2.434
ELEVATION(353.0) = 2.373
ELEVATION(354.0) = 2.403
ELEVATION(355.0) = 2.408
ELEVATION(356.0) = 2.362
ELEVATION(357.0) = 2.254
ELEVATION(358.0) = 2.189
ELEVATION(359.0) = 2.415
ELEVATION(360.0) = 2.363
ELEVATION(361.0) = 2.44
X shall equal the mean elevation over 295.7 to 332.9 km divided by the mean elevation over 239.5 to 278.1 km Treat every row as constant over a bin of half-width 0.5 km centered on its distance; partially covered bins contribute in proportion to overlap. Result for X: 1.46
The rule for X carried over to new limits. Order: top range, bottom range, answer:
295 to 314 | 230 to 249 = 1.48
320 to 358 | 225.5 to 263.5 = 1.59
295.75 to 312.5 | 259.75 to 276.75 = 1.27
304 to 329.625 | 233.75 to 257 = 1.62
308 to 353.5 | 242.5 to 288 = 1.36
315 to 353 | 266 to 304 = 1.09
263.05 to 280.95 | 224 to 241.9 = 1.14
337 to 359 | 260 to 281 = 1.25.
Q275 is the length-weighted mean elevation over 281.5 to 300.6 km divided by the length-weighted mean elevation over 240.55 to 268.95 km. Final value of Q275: 1.59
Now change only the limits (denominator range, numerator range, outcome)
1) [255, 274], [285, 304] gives 1.37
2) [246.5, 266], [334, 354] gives 1.75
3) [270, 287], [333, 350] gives 1.08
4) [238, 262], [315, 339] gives 1.74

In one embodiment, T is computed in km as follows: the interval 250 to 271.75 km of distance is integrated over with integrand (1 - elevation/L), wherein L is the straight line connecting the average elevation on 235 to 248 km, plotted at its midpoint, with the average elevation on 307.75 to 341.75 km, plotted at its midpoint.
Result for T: 2.0 km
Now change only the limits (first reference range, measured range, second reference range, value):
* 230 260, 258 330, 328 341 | -4.32 km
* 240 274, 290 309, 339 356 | -3.65 km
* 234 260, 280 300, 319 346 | -3.30 km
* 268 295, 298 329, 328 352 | 0.27 km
